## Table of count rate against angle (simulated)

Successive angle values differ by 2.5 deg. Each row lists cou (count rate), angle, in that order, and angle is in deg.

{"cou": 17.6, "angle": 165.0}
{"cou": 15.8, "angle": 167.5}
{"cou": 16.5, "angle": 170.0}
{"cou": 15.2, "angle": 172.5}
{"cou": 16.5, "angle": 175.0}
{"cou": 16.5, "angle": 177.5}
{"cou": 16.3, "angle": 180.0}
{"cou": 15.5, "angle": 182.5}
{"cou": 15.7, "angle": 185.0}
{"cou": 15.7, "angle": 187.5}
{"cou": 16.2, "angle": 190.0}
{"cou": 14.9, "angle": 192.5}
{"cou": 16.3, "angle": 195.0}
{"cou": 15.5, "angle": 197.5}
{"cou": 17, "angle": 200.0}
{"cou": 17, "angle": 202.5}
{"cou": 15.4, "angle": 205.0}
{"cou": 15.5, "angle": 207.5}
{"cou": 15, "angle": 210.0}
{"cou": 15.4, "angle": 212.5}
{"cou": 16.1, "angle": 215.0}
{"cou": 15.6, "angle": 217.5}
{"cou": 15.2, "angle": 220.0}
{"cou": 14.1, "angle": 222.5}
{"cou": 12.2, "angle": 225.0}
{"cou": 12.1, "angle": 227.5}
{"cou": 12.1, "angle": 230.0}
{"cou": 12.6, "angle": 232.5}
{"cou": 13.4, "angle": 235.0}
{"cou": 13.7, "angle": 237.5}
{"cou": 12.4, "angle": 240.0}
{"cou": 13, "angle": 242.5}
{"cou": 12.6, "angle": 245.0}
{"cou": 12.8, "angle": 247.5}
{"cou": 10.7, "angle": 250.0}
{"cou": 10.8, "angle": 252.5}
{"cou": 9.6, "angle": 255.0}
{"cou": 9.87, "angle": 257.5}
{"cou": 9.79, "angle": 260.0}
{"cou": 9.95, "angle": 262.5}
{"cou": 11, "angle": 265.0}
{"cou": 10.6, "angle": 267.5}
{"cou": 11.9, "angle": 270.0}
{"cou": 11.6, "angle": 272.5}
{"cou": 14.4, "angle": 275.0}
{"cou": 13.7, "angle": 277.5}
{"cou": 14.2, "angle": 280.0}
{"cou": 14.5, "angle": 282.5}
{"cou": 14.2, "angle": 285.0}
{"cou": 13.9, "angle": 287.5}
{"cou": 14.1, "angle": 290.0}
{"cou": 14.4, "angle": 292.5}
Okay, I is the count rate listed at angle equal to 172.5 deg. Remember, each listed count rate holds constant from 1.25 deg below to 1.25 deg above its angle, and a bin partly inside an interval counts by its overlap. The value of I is 15.2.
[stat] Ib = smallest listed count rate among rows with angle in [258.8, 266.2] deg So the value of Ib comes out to 9.79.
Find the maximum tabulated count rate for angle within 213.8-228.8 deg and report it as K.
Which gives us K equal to 16.1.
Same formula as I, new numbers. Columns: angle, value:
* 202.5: 17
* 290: 14.1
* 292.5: 14.4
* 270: 11.9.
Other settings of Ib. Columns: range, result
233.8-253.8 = 10.7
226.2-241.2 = 12.1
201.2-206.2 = 15.4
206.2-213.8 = 15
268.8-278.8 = 11.6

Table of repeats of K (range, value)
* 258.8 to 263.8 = 9.95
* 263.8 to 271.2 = 11.9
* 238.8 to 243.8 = 13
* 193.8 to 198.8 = 16.3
